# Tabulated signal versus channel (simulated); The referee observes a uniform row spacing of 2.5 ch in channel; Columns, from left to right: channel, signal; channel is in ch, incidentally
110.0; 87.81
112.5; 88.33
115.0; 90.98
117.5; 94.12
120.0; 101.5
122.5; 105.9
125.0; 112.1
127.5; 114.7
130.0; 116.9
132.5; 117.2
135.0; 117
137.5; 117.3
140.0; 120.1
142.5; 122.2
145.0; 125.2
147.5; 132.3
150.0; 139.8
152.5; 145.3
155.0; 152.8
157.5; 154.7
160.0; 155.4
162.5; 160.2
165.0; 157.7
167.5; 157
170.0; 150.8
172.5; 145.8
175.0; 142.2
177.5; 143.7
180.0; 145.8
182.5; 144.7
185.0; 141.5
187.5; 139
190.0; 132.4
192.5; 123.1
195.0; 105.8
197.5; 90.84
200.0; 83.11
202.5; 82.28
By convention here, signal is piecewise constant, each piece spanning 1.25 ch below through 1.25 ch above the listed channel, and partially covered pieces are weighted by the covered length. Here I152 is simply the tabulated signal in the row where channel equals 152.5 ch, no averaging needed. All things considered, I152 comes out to 145.3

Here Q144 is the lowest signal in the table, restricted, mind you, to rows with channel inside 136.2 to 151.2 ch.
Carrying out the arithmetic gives 117.3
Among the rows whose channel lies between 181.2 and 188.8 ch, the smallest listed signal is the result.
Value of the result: 139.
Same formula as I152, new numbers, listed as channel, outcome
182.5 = 144.7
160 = 155.4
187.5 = 139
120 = 101.5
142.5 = 122.2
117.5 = 94.12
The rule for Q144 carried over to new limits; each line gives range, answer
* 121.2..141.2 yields 105.9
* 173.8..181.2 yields 142.2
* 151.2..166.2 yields 145.3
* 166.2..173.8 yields 145.8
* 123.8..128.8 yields 112.1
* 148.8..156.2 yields 139.8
